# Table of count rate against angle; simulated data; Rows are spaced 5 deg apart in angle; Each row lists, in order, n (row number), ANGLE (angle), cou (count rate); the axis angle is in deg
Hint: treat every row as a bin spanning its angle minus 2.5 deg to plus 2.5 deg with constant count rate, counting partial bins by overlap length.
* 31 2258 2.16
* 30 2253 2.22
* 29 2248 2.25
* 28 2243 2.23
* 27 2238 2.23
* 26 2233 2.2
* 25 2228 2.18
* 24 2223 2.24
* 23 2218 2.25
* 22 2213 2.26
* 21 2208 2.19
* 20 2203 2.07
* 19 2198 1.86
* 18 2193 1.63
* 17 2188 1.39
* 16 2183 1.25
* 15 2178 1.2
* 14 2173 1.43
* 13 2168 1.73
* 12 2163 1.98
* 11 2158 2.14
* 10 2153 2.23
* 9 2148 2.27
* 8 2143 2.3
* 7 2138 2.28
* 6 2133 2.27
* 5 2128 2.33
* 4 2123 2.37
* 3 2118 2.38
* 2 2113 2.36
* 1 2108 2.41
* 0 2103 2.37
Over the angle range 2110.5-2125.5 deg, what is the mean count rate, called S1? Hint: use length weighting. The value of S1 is 2.37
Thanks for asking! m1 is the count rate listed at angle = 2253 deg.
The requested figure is 2.22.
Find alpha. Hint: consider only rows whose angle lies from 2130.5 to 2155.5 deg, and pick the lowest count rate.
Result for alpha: 2.23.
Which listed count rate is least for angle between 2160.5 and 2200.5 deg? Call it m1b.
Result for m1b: 1.2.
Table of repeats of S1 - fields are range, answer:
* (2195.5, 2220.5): 2.13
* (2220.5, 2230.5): 2.21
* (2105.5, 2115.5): 2.39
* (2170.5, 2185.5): 1.29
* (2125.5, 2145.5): 2.29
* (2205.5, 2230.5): 2.22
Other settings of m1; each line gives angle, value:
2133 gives 2.27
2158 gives 2.14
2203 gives 2.07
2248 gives 2.25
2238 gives 2.23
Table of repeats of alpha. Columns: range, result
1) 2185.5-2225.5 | 1.39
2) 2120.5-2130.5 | 2.33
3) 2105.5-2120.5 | 2.36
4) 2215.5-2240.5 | 2.18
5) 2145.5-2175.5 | 1.43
